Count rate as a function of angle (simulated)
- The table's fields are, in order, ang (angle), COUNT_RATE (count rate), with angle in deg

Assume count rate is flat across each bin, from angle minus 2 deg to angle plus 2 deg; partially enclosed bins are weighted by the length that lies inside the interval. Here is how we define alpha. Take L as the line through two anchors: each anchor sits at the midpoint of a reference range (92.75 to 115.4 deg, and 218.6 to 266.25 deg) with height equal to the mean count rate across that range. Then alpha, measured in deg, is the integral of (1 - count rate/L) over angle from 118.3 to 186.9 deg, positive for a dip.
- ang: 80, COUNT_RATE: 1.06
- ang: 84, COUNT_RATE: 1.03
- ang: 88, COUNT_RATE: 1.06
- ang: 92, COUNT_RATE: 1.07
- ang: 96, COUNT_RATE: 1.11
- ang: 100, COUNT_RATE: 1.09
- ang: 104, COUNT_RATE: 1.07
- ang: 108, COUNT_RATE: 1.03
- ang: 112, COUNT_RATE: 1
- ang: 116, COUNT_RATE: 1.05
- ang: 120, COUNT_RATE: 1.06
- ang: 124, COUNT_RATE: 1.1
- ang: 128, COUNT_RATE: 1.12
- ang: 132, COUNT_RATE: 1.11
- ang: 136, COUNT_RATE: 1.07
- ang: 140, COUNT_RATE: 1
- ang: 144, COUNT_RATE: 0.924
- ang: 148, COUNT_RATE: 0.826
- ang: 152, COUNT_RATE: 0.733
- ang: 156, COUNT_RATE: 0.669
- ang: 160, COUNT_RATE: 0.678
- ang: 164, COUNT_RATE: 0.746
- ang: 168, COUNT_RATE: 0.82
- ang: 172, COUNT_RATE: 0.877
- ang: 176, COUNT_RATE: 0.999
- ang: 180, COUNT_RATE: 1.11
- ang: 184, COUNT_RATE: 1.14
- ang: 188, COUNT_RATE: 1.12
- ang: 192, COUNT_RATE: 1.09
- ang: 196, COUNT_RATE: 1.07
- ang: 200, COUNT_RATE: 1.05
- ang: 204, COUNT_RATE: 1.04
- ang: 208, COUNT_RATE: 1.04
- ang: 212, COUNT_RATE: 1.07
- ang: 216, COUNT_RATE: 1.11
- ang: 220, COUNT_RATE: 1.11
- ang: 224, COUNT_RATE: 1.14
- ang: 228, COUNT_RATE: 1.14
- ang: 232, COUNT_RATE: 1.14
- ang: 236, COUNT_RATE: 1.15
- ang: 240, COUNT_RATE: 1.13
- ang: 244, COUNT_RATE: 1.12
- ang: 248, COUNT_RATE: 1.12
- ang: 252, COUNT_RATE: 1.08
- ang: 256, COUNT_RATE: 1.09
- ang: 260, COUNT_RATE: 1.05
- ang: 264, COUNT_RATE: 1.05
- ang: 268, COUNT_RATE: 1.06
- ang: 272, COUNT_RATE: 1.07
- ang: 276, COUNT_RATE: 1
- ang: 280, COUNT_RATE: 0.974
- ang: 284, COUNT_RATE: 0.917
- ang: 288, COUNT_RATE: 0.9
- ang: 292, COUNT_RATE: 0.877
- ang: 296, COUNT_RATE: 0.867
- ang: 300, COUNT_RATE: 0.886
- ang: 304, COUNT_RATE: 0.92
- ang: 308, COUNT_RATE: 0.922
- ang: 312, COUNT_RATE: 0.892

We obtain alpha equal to 8.61 deg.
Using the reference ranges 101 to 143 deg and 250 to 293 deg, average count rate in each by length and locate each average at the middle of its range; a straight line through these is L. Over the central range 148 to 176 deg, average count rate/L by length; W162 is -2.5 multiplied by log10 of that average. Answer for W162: 0.32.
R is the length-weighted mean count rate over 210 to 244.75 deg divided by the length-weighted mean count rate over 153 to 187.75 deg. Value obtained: 1.3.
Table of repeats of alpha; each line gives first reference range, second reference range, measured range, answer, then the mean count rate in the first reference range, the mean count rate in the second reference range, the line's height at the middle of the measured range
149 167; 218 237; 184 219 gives -3.7 deg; 0.719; 1.14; 0.98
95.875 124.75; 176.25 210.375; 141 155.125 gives 3.2 deg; 1.06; 1.08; 1.07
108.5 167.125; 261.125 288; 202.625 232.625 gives -3.8 deg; 0.935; 1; 0.976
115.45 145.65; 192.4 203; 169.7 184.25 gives 0.6 deg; 1.06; 1.06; 1.06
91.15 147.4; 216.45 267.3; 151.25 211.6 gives 7.2 deg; 1.05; 1.11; 1.08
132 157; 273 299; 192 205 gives -2.2 deg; 0.898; 0.927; 0.909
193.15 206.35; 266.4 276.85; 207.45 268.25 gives -3.0 deg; 1.06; 1.05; 1.05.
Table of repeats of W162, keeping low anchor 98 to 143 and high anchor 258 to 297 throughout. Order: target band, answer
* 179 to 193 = -0.09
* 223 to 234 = -0.14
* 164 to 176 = 0.21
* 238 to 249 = -0.13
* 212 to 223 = -0.10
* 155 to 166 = 0.43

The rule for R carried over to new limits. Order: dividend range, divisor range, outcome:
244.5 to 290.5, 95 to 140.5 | 0.96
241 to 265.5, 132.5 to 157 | 1.22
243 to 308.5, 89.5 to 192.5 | 1.01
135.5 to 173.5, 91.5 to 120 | 0.78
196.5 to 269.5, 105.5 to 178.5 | 1.17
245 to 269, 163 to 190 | 1.10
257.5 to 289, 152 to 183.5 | 1.19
